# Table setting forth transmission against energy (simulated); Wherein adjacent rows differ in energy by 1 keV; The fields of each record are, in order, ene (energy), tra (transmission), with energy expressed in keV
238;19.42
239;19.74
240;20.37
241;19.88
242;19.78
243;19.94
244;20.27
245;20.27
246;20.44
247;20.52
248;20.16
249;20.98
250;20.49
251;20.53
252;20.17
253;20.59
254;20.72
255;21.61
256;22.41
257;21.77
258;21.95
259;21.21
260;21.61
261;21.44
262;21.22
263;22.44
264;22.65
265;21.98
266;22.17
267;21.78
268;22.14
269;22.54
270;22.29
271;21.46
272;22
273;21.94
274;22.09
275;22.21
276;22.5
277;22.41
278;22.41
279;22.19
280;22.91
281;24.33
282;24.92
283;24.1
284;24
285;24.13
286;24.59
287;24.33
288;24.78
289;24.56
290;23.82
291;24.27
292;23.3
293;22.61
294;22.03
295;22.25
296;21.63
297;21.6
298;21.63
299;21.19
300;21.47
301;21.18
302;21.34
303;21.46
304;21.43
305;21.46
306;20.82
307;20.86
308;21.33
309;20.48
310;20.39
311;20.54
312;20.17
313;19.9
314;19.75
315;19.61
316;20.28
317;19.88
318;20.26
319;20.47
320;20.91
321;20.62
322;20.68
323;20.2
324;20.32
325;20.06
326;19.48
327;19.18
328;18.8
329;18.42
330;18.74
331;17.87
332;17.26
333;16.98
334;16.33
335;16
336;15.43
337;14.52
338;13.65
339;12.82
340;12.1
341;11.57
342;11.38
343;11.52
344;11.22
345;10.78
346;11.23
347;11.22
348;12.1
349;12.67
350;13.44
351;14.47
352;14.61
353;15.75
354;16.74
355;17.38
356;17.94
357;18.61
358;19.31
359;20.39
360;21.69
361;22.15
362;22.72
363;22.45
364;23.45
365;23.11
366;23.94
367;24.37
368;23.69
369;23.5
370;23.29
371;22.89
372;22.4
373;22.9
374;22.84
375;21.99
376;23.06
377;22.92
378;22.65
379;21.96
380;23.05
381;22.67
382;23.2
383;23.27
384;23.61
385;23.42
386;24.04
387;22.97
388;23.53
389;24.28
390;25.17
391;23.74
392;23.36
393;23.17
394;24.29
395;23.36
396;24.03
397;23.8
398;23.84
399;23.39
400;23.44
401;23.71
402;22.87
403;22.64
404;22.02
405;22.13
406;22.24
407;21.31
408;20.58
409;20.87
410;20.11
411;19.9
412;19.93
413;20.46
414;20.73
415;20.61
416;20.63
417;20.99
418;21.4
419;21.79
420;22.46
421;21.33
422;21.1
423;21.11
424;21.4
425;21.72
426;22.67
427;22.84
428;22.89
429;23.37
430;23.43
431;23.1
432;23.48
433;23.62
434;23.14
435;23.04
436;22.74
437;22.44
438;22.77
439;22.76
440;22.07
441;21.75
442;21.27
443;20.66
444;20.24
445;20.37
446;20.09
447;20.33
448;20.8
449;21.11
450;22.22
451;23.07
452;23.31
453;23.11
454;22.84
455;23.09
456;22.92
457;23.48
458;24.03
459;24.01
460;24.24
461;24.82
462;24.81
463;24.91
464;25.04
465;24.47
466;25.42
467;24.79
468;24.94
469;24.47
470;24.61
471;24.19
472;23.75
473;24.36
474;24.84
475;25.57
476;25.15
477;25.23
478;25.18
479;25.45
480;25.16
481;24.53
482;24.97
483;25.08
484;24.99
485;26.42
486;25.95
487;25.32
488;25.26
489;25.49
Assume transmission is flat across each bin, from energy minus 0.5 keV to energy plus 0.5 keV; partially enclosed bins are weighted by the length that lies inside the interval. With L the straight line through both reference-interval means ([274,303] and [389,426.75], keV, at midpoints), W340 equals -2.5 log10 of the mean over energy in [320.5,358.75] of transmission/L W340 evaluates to 0.38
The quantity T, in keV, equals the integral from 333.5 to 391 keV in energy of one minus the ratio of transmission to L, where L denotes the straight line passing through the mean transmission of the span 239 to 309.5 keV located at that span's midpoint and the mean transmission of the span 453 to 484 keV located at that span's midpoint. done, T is 9.9 keV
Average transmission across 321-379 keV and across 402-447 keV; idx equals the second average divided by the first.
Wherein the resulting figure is 1.19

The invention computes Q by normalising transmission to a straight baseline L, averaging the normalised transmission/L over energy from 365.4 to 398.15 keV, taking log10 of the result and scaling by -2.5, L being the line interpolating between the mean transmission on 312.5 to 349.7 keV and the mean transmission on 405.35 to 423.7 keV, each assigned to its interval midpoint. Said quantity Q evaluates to -0.21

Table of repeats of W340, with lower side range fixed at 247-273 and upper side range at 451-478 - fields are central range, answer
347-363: 0.30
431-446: 0.09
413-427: 0.11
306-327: 0.10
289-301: -0.02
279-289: -0.11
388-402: -0.02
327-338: 0.31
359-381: 0.01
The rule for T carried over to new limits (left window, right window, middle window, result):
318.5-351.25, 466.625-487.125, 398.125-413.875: -1.0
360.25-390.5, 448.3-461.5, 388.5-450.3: 2.8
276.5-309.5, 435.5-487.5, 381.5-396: -0.3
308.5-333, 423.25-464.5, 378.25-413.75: -2.0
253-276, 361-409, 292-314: 1.0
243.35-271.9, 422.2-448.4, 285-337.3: 2.4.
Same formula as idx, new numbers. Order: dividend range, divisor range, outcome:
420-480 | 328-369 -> 1.37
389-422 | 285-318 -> 1.02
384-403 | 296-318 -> 1.14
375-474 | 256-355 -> 1.15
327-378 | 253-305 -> 0.80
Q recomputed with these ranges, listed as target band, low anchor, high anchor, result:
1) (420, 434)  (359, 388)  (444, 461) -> 0.01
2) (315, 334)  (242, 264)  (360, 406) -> 0.15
